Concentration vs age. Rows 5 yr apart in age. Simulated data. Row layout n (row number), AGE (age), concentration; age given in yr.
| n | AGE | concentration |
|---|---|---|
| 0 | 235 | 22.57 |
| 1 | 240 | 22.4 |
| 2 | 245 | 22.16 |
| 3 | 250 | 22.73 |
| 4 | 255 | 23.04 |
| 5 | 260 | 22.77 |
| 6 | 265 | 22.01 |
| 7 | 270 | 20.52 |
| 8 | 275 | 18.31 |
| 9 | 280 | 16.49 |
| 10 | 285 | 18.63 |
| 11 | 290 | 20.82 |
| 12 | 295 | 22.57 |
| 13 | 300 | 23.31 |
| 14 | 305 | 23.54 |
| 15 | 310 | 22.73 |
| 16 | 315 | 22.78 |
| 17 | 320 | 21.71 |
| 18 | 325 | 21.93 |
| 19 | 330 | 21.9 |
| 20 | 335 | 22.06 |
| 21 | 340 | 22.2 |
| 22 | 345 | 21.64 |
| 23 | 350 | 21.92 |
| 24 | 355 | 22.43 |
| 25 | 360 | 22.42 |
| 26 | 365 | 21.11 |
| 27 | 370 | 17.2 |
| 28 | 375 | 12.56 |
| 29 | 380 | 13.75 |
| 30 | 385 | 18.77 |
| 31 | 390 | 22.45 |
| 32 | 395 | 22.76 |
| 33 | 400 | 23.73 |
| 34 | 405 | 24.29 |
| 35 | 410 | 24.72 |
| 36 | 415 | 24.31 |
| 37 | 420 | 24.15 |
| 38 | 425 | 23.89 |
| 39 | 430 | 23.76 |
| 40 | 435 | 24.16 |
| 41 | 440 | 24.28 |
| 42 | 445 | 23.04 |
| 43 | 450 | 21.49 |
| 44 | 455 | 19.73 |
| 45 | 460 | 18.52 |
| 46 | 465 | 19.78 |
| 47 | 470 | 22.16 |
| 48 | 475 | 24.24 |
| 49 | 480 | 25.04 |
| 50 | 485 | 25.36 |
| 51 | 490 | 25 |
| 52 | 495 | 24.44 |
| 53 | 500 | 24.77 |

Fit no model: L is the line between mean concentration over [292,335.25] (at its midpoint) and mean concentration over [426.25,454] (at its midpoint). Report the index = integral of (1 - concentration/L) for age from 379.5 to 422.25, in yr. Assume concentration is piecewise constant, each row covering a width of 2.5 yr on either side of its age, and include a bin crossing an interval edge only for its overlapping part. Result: 0.92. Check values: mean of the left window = 22.5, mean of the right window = 23.2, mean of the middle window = 22.5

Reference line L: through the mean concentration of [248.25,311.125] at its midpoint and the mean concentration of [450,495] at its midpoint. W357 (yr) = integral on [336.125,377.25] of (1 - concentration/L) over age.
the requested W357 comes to 2.8 yr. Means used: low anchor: 21.3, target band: 20.3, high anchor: 22.5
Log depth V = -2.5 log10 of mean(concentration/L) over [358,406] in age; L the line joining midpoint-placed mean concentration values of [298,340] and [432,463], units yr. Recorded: 0.13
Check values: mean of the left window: 22.5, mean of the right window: 21.9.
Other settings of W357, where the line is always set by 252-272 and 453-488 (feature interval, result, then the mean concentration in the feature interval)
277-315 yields 1.6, 21.2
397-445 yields -4.1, 24.1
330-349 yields 0.2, 22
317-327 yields 0.1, 21.9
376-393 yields 3.2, 17.9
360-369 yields 0.5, 20.8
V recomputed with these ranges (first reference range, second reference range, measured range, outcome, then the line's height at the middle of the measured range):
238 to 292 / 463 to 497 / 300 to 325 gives -0.06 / 21.5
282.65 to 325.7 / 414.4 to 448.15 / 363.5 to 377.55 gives 0.35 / 23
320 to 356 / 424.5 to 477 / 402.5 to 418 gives -0.11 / 22.1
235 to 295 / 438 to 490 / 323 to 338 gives -0.02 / 21.5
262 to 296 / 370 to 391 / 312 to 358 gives -0.22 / 18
